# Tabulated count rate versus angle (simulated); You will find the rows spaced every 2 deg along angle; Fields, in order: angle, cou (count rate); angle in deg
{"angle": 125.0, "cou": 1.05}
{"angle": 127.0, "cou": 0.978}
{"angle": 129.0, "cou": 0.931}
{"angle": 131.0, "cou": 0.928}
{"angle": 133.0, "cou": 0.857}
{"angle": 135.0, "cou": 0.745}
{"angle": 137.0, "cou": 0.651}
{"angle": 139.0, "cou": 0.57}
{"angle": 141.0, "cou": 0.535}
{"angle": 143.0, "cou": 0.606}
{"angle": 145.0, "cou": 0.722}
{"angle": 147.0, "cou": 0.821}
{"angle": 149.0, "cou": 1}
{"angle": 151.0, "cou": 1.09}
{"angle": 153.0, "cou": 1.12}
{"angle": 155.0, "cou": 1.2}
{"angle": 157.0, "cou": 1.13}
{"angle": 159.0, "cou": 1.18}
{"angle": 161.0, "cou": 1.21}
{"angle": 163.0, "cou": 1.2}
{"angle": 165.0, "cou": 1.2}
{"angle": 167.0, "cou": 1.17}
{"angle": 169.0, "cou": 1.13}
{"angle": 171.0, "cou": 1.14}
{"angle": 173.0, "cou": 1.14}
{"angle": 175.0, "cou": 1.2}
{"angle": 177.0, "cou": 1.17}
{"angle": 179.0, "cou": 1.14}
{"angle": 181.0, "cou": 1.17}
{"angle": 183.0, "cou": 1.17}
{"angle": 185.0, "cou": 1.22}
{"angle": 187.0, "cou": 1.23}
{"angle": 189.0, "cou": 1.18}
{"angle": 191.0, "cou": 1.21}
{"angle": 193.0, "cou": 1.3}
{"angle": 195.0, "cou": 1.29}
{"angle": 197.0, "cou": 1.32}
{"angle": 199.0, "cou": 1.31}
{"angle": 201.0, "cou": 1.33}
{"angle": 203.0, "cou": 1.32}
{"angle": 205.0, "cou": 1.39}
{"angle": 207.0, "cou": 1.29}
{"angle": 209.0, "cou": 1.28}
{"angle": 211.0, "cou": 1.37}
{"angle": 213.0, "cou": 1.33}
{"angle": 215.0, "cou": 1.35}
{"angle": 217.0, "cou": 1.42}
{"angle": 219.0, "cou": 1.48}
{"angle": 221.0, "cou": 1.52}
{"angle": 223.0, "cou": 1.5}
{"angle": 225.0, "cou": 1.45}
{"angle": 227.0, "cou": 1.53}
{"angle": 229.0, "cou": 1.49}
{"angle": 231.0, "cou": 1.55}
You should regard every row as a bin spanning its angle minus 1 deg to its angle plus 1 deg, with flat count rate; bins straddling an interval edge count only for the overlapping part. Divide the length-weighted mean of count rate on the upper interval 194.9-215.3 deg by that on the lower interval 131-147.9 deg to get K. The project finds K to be 1.89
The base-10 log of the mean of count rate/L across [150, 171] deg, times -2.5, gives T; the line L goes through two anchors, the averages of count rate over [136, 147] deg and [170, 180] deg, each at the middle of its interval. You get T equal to -0.25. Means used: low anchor 0.635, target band 1.16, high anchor 1.16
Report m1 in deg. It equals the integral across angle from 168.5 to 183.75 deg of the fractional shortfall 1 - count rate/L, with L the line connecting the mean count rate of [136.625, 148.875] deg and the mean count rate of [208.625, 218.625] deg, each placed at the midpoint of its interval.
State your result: -2.46 deg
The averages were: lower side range 0.676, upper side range 1.36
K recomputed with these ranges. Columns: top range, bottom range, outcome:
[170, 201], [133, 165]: 1.31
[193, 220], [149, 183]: 1.16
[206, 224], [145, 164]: 1.28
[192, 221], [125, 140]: 1.63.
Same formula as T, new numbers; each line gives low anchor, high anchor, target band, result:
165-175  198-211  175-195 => 0.02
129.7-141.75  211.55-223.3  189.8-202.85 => -0.04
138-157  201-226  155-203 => -0.09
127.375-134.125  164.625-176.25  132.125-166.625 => 0.11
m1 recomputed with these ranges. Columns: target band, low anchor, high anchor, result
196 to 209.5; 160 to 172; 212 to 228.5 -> 0.4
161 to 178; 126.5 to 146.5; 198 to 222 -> -2.5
